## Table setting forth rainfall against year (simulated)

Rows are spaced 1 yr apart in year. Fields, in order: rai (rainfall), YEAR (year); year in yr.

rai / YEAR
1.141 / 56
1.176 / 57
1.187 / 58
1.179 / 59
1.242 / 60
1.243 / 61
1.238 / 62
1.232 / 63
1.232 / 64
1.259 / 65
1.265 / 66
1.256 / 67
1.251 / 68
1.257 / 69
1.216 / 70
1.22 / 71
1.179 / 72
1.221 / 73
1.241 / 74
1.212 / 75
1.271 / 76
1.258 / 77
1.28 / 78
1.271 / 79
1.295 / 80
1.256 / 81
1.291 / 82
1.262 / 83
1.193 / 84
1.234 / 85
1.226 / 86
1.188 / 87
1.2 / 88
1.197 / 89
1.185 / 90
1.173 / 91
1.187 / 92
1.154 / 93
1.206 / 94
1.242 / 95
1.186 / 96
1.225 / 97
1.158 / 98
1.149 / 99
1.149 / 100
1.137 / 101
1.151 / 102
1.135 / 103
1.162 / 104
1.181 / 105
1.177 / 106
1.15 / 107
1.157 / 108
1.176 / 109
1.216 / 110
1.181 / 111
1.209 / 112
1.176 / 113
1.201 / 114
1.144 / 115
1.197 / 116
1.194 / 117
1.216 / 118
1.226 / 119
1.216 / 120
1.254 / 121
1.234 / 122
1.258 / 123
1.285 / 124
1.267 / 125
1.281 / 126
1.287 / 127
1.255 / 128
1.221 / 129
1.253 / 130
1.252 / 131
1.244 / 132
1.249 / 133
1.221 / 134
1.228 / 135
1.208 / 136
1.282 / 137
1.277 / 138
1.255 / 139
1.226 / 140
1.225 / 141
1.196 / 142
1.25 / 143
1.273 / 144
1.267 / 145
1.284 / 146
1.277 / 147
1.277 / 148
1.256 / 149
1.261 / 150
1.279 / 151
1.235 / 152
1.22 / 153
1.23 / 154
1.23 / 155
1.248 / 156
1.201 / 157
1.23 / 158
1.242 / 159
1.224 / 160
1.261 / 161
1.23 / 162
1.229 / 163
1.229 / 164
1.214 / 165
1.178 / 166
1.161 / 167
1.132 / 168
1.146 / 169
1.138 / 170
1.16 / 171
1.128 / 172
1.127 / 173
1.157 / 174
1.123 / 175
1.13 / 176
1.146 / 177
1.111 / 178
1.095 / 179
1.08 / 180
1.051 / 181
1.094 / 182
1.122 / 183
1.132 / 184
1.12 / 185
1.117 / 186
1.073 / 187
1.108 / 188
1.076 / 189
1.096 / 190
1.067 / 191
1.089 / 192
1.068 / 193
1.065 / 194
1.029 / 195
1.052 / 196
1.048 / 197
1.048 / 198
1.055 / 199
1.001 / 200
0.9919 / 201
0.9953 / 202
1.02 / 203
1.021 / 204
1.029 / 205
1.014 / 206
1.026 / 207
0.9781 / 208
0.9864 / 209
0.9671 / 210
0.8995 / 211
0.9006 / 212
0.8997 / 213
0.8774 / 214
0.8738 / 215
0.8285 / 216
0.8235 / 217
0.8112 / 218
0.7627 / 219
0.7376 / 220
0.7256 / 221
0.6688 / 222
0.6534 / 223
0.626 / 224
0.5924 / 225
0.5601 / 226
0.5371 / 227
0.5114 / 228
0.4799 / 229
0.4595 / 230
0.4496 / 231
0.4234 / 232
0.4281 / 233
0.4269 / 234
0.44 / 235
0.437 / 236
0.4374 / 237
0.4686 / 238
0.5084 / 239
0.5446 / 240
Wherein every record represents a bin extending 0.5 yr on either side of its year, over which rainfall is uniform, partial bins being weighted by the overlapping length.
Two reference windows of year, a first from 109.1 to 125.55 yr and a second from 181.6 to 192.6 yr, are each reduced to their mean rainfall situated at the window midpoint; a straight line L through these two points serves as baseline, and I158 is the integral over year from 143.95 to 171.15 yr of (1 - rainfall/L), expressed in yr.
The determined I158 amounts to -1.8 yr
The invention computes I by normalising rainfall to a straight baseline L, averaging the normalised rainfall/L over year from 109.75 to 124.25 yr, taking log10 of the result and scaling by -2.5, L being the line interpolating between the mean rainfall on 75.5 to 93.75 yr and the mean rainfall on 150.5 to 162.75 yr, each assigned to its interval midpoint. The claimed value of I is 0.017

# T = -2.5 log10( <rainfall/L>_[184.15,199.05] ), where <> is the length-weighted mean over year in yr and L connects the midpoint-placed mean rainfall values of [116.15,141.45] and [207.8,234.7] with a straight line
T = -0.23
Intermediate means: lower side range 1.24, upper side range 0.695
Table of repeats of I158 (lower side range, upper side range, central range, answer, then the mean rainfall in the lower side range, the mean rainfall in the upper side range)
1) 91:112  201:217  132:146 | -1.88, 1.17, 0.952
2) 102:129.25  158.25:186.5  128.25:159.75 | -1.71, 1.21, 1.15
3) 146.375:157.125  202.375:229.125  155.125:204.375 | -3.06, 1.25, 0.813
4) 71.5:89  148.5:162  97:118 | 1.13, 1.24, 1.24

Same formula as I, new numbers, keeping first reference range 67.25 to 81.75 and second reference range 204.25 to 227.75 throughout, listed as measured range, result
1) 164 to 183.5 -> -0.20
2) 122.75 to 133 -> -0.16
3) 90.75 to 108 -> 0.00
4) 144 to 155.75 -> -0.23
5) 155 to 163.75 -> -0.24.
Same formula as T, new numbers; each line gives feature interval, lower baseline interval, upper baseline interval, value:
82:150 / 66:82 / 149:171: 0.01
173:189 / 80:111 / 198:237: -0.24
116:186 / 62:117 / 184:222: -0.12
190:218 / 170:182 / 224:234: -0.25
